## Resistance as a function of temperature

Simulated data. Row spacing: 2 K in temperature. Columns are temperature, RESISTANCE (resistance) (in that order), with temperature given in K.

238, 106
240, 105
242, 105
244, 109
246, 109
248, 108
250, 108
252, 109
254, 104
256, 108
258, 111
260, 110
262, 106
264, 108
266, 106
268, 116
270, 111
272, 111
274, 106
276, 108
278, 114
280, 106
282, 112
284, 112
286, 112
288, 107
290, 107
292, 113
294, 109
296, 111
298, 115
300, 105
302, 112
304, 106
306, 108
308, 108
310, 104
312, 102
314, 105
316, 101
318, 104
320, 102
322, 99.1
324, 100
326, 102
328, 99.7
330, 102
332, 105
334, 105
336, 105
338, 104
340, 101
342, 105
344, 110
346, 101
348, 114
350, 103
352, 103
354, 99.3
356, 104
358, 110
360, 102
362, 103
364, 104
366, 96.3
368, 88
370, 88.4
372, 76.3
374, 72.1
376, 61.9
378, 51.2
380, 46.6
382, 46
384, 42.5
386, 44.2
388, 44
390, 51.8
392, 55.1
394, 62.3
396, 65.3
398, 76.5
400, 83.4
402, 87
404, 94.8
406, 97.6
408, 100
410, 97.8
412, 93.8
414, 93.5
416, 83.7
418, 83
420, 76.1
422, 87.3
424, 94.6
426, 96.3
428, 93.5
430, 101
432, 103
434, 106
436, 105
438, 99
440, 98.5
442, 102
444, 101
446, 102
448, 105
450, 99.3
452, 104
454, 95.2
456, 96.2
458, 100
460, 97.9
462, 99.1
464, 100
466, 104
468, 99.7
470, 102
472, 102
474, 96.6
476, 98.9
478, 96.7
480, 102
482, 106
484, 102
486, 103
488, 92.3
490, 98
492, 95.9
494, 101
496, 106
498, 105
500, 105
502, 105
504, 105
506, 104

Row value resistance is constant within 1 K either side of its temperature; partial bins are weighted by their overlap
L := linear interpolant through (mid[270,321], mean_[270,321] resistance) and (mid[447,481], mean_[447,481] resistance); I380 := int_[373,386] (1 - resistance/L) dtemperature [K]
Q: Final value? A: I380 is 6.42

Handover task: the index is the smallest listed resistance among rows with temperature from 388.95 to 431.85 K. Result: 51.8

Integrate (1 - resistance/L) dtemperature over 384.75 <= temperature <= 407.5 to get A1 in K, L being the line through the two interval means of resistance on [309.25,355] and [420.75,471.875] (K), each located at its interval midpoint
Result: 7.1 K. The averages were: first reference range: 103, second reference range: 99.6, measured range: 69.7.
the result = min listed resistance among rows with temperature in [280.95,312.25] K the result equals 102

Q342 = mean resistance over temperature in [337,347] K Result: 104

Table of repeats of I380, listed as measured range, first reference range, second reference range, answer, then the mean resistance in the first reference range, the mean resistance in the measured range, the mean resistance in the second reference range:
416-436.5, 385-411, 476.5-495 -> -2.9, 73.8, 93.8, 99.6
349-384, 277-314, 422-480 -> 6.9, 109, 84.4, 99.8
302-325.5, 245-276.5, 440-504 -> 0.6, 109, 104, 101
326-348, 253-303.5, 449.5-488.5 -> 0.5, 110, 104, 99.9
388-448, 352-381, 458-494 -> 2.7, 86.5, 88.8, 99.8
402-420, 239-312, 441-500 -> 2.0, 109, 91.8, 101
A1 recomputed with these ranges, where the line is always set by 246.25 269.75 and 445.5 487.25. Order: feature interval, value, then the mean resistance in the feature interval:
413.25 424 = 1.8 K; 85.4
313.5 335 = 0.8 K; 102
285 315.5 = -0.3 K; 108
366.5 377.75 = 3.0 K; 76.4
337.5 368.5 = 0.5 K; 103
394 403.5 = 2.4 K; 77.3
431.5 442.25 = -0.1 K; 102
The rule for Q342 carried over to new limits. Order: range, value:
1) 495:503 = 105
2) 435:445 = 101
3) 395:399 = 70.9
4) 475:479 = 97.8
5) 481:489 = 101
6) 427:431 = 97.2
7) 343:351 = 107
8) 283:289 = 110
